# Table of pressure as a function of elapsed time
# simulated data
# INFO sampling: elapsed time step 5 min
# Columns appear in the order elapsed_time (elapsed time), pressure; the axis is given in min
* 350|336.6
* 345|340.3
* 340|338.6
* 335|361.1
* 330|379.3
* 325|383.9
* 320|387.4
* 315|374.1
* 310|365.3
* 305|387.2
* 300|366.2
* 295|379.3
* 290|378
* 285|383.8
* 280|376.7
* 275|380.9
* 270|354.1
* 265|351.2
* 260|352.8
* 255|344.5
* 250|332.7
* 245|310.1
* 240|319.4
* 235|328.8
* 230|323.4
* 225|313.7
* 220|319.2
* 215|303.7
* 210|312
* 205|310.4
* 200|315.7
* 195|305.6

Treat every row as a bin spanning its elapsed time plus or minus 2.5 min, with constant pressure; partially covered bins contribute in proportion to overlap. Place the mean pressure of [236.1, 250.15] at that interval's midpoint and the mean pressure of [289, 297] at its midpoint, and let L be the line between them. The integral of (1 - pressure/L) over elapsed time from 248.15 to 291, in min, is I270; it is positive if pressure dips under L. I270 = -1.3 min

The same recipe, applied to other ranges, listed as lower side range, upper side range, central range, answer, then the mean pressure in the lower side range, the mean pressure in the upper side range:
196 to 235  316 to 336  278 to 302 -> -1.3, 315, 379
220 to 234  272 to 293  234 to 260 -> 0.9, 320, 379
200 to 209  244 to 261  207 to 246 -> 0.8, 312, 336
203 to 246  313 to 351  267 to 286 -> -1.9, 316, 364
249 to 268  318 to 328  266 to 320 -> -1.1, 347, 385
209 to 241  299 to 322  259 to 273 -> -0.3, 317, 376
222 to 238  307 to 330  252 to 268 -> -0.4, 322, 378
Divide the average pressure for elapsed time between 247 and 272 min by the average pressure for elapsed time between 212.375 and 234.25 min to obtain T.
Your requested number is 1.1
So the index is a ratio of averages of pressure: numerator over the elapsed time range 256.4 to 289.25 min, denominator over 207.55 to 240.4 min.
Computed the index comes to 1.2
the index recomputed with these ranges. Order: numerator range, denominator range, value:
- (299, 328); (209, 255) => 1.18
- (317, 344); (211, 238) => 1.16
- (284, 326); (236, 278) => 1.10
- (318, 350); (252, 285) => 1.00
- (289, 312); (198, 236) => 1.19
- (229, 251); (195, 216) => 1.04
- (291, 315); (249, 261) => 1.09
